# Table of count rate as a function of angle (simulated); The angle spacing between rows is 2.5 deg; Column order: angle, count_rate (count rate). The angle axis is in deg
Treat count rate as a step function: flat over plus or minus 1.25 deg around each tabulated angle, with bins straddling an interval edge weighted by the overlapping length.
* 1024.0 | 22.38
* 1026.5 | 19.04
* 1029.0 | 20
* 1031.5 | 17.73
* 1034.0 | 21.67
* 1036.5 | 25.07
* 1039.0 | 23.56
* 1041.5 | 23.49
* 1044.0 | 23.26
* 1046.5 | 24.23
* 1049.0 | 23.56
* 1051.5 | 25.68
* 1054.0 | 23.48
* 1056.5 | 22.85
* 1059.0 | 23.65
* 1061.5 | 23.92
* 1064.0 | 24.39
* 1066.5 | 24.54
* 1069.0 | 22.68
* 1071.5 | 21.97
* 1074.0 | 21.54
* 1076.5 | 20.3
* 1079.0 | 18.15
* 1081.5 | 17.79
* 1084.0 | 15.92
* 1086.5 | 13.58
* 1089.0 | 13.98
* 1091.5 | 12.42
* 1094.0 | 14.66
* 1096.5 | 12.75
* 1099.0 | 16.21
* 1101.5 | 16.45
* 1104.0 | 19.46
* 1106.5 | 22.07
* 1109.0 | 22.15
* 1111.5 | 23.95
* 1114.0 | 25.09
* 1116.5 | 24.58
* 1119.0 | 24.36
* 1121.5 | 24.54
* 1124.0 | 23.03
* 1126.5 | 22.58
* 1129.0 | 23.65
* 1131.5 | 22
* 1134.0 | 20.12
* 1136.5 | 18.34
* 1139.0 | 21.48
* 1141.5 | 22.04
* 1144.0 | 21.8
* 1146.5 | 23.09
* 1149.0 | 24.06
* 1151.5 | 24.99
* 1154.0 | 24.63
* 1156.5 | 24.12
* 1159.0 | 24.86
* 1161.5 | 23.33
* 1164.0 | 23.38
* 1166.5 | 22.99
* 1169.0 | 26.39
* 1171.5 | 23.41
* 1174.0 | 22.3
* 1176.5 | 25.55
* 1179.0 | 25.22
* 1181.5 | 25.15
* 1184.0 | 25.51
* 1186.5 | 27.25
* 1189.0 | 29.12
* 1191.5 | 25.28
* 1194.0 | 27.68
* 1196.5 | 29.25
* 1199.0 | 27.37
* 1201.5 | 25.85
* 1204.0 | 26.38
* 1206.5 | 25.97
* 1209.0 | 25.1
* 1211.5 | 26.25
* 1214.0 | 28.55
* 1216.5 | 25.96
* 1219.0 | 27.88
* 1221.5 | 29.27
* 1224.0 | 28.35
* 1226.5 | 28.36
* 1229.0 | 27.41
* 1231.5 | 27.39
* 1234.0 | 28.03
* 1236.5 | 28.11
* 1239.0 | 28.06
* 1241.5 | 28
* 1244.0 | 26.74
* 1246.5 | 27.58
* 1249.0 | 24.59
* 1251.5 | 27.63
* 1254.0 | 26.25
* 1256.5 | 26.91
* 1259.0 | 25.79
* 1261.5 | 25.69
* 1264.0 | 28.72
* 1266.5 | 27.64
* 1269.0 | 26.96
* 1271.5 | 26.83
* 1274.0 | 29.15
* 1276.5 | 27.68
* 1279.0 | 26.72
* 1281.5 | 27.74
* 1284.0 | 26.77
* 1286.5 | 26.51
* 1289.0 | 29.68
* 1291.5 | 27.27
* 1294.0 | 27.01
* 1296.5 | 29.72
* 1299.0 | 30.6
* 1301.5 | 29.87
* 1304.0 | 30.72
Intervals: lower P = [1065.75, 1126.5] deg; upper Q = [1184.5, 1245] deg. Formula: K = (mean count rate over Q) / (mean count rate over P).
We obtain 1.4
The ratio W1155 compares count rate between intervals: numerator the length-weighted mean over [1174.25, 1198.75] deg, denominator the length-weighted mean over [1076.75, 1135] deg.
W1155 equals 1.36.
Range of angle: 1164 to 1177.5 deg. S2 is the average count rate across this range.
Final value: 24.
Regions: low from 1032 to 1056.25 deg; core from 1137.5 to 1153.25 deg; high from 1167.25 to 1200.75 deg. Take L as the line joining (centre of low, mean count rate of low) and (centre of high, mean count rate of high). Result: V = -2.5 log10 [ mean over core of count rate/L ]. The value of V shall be 0.11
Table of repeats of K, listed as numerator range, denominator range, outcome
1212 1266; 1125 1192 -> 1.15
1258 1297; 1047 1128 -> 1.32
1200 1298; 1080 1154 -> 1.34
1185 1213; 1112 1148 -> 1.19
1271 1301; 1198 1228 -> 1.03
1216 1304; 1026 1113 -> 1.35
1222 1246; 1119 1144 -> 1.26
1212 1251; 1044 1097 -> 1.36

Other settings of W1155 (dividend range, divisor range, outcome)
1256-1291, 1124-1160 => 1.21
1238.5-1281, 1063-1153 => 1.32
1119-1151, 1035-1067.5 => 0.93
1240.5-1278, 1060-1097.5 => 1.45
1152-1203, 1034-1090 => 1.17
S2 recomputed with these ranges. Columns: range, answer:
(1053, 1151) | 20.8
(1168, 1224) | 26.4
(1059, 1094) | 19.3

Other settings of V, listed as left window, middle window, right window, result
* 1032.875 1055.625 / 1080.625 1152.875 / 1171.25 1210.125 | 0.23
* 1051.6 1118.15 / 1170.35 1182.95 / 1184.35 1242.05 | 0.04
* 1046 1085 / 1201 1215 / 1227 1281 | -0.01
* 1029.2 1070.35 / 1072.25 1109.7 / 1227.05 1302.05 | 0.37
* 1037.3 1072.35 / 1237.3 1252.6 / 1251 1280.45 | -0.01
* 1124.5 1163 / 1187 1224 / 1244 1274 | -0.09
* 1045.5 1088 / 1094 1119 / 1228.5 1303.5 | 0.13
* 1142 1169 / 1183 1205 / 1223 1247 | -0.06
